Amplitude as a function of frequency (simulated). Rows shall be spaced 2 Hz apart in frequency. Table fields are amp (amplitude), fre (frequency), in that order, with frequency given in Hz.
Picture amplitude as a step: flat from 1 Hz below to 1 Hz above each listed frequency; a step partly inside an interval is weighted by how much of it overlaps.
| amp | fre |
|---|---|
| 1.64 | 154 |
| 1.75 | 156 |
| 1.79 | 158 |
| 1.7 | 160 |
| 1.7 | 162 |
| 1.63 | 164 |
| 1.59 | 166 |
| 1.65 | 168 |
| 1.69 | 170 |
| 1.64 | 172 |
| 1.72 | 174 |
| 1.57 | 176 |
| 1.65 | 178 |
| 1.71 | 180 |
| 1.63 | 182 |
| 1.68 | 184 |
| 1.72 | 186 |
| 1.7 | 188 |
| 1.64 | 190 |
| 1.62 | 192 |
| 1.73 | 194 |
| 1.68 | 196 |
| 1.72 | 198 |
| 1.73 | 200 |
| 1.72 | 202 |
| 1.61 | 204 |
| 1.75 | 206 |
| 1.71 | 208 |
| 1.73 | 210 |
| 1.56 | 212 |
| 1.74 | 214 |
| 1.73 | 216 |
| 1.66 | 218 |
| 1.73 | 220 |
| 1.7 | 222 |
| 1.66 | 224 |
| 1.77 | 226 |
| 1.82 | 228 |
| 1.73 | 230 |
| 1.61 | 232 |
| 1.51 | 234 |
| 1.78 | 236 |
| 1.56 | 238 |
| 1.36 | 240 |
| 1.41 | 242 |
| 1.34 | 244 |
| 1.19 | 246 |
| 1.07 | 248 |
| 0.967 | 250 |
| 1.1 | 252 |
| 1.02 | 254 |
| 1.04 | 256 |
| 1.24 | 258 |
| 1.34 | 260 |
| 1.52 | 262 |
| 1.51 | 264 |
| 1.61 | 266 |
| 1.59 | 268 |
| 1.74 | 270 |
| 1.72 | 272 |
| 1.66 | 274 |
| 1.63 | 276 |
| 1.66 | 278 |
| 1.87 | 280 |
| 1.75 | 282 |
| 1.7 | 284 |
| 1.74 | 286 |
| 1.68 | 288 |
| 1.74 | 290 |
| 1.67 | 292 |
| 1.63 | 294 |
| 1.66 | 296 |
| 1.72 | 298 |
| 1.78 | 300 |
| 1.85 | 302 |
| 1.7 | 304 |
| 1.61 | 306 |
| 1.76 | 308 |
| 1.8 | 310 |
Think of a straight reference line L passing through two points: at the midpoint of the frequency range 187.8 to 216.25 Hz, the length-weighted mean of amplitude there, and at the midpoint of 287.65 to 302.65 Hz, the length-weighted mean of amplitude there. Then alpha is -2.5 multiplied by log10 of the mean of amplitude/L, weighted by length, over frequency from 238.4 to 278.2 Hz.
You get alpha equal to 0.23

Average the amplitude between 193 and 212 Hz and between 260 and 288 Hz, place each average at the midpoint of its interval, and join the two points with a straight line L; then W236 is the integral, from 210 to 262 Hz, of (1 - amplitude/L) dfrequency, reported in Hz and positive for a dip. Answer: 6.5 Hz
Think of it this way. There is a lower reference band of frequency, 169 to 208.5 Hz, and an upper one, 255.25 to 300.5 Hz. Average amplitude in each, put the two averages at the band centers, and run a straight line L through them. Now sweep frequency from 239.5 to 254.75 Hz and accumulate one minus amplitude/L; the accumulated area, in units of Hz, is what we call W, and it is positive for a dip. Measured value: 4.3 Hz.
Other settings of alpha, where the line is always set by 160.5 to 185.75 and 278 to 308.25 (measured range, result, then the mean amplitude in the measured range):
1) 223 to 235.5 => 0.00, 1.69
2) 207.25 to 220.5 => -0.01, 1.69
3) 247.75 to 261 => 0.46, 1.11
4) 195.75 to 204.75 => -0.01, 1.7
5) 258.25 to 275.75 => 0.09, 1.57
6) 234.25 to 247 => 0.17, 1.44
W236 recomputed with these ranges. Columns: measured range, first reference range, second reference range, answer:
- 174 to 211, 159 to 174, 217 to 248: -1.33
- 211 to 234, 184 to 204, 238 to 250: -3.85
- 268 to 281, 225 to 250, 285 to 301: -0.57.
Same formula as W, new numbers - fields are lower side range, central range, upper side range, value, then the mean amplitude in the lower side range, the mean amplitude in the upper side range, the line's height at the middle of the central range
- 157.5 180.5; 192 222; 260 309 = -0.5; 1.67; 1.68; 1.67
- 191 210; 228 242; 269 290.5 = 0.9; 1.7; 1.72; 1.71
